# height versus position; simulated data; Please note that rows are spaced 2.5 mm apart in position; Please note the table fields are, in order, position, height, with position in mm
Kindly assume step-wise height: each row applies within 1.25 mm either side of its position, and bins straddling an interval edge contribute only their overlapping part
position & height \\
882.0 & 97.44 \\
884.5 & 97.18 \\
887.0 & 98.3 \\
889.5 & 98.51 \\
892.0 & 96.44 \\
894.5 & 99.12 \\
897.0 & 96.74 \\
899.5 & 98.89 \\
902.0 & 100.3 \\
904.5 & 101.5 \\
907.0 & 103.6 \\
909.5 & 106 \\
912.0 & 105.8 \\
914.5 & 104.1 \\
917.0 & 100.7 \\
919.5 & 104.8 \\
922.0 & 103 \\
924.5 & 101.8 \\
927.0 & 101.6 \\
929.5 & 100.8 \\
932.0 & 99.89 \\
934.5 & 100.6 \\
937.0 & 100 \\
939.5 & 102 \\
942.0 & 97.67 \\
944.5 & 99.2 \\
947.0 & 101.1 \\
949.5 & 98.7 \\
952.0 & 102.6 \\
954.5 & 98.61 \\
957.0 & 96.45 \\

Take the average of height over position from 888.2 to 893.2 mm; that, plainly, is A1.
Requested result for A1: 97.5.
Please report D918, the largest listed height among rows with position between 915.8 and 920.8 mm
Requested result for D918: 104.8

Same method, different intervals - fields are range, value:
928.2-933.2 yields 100.8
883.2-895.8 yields 99.12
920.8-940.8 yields 103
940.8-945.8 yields 99.2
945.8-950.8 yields 101.1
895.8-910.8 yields 106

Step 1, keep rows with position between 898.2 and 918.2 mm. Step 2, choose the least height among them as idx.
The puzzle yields 98.89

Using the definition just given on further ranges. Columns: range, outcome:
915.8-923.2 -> 100.7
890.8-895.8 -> 96.44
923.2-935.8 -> 99.89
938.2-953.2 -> 97.67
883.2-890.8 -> 97.18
